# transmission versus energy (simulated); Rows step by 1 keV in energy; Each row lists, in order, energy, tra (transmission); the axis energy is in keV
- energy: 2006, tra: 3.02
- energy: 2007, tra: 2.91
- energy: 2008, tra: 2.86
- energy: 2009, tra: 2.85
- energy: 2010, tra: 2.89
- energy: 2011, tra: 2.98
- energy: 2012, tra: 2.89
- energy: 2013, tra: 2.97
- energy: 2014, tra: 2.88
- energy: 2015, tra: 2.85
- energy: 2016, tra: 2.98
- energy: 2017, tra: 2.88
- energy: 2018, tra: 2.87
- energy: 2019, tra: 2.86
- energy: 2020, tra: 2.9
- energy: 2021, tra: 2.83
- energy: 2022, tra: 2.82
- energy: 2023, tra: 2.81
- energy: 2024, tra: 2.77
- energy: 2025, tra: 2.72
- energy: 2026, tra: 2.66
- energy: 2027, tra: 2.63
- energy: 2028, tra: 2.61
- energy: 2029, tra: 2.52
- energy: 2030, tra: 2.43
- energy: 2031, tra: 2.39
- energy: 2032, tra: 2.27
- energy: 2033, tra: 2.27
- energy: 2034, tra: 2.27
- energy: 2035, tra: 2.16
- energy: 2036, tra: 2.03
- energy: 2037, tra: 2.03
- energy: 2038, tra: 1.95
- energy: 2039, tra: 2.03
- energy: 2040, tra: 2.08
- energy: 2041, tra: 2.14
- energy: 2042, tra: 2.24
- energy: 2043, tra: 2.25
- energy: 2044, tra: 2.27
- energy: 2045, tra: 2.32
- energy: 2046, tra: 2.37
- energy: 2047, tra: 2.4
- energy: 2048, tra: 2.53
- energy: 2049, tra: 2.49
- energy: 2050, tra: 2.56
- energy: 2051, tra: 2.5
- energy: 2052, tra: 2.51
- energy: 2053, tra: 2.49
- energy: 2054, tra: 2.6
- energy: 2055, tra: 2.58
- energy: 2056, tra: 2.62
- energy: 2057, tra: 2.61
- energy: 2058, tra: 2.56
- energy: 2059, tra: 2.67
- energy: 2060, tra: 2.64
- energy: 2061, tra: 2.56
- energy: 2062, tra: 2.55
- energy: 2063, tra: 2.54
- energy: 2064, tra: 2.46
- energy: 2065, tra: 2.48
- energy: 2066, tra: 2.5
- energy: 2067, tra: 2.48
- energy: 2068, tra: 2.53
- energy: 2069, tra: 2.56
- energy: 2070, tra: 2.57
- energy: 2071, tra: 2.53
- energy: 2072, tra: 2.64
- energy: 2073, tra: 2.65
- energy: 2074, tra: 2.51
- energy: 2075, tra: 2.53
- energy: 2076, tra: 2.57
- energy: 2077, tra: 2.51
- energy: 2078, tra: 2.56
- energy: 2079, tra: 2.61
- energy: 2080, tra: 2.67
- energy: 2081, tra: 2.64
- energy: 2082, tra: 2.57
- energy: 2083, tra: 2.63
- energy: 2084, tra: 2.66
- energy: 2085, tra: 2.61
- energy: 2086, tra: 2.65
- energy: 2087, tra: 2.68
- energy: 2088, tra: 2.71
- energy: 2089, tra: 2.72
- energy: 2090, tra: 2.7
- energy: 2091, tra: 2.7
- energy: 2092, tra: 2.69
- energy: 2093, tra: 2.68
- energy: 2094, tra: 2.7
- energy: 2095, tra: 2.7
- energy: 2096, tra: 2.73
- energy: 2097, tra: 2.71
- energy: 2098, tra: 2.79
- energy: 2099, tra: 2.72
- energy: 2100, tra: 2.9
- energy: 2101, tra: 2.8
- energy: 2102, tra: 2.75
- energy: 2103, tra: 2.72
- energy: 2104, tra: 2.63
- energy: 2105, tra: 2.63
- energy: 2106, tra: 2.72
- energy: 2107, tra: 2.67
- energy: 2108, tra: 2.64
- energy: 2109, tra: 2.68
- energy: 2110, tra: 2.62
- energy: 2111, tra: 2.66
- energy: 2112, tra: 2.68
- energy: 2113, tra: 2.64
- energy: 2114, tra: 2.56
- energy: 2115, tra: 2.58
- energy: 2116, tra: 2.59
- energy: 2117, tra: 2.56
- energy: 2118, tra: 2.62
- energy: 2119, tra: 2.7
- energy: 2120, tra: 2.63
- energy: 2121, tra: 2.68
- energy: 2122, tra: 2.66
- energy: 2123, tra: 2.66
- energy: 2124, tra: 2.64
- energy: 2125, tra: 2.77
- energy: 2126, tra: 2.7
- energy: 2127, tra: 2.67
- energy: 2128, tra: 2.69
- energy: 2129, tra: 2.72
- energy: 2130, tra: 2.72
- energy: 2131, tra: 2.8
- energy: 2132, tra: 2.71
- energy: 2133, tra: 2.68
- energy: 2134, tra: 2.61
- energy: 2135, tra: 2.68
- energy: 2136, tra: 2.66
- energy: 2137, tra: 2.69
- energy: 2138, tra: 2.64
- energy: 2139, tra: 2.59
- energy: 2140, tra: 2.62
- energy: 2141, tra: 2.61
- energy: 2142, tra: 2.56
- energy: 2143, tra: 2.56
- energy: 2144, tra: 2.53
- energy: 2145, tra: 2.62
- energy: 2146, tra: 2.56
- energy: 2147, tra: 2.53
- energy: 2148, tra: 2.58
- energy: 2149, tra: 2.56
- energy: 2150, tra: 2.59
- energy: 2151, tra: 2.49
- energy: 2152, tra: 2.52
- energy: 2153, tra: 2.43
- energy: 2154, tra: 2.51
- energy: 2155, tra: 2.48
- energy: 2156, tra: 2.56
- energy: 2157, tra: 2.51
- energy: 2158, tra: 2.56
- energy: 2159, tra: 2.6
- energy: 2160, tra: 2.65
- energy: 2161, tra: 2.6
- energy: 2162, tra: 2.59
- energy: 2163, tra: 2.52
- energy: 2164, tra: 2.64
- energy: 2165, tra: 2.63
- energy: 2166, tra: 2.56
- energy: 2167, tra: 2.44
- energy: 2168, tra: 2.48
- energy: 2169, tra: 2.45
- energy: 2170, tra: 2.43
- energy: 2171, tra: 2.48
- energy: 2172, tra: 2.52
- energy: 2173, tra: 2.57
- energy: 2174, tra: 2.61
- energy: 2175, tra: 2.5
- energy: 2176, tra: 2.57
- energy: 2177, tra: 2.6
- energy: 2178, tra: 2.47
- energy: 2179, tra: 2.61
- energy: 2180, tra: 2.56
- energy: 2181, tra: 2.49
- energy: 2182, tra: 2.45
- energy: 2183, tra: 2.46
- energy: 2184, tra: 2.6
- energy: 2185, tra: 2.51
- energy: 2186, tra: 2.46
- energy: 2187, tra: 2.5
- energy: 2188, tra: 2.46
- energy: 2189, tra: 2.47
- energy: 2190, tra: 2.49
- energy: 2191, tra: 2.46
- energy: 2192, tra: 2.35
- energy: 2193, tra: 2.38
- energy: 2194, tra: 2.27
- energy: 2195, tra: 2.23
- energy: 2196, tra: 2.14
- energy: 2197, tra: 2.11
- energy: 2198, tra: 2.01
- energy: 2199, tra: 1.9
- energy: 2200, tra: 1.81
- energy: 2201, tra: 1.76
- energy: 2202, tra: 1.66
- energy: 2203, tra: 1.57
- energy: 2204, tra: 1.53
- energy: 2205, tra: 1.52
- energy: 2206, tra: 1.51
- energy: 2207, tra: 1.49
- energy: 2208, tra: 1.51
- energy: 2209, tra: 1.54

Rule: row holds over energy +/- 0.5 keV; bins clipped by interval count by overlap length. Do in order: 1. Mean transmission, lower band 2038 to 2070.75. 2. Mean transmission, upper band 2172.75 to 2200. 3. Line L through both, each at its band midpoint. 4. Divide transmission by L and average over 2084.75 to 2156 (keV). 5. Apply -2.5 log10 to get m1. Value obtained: -0.10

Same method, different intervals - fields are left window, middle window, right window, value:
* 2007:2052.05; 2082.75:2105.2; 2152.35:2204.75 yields -0.10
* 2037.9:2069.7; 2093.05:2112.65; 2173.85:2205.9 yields -0.14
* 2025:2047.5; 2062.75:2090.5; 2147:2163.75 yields -0.09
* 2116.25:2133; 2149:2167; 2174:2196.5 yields 0.00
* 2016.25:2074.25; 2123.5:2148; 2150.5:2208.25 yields -0.11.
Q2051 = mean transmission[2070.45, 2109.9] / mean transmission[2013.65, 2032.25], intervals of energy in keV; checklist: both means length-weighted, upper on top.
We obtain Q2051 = 0.98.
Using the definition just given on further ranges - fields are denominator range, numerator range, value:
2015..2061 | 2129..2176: 1.03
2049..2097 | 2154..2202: 0.93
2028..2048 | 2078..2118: 1.19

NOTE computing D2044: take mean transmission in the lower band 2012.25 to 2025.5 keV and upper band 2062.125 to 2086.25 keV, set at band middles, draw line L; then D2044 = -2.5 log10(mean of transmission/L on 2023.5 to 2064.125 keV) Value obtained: 0.13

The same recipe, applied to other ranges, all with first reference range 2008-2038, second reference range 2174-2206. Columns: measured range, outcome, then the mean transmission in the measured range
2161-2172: -0.10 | 2.53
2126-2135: -0.13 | 2.7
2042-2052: 0.08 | 2.41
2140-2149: -0.09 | 2.57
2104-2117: -0.08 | 2.64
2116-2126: -0.10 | 2.66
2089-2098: -0.10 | 2.71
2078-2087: -0.05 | 2.63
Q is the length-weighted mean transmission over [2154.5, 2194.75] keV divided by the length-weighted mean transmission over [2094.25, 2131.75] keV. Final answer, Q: 0.9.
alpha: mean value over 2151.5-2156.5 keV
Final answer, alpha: 2.5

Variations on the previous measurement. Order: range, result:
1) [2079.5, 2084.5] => 2.63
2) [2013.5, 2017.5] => 2.9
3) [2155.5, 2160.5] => 2.58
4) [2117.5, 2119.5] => 2.66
